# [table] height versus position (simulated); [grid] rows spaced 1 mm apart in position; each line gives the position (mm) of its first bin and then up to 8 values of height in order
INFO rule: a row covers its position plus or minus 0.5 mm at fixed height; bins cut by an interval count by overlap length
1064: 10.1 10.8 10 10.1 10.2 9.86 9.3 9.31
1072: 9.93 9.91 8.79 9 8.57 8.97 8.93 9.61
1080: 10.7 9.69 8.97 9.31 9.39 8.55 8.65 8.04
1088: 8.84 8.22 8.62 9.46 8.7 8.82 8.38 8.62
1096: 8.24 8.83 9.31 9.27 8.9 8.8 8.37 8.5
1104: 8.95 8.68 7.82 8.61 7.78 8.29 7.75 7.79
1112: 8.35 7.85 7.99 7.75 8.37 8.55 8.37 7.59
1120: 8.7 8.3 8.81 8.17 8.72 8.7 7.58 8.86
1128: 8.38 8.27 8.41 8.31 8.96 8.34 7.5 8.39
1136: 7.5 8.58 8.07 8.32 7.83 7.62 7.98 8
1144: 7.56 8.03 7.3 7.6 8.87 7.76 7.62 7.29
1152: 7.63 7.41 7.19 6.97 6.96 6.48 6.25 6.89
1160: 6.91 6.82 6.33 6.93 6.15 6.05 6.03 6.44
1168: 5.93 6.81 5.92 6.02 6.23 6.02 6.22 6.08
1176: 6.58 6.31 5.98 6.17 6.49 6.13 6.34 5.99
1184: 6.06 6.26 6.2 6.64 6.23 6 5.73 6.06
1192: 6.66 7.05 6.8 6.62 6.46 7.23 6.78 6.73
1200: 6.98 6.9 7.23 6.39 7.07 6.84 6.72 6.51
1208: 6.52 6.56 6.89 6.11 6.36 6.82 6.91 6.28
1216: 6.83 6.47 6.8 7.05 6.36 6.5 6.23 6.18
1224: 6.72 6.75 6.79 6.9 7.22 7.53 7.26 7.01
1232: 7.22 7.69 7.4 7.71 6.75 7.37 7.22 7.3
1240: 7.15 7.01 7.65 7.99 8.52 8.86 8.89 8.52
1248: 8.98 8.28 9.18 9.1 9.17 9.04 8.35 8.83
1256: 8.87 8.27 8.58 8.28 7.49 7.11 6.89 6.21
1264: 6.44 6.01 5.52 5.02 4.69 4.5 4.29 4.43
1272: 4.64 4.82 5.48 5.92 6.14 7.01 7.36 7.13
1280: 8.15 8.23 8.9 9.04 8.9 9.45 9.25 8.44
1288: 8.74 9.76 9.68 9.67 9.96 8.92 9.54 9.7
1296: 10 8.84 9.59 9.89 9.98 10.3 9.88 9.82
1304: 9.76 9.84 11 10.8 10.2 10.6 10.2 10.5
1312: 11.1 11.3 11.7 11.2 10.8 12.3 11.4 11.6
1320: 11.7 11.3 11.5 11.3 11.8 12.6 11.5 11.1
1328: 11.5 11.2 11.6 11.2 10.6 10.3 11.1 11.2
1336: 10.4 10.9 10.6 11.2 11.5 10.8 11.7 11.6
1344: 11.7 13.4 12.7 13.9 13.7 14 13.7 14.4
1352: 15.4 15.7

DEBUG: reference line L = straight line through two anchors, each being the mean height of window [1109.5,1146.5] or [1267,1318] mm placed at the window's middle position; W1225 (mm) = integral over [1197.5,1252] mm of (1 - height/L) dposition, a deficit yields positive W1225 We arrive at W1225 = 8.6 mm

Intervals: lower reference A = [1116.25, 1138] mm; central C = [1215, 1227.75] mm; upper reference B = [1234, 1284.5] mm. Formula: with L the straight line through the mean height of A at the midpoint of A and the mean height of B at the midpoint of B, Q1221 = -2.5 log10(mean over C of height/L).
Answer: 0.15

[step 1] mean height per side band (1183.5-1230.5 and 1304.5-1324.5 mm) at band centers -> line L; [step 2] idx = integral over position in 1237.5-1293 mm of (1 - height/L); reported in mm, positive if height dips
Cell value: 8.5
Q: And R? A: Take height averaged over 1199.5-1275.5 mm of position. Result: 7.02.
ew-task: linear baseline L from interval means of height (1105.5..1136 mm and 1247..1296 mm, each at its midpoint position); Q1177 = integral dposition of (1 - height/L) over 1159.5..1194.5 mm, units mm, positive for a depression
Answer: 7.5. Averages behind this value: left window 8.23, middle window 6.3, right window 7.71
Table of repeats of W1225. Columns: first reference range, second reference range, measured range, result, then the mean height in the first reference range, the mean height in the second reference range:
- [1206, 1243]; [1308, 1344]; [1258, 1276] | 5.9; 6.9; 11.2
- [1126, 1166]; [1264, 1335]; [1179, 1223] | 8.9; 7.58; 9.31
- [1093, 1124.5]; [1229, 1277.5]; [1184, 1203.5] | 2.9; 8.41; 7.19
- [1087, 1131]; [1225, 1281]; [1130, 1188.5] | 7.4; 8.44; 7.21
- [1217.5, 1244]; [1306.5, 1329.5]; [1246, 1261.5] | -0.7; 7.1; 11.3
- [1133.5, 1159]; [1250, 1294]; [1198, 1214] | 1.8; 7.61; 7.55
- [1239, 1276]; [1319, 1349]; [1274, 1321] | -0.4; 7.18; 11.6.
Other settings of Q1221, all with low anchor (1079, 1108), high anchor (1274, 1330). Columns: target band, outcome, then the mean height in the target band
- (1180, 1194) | 0.43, 6.29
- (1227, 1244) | 0.29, 7.36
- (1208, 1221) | 0.39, 6.61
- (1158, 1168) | 0.38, 6.46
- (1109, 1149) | 0.11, 8.15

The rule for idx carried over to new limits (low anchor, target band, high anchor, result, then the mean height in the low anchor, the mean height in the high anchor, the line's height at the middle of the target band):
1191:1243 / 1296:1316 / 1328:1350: 0.1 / 6.88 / 11.7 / 10.4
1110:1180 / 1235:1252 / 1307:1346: 2.6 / 7.45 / 11.3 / 9.53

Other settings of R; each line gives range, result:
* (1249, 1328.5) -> 8.96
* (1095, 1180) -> 7.65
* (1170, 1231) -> 6.54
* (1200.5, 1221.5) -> 6.67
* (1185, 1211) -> 6.61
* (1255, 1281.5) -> 6.49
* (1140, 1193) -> 6.71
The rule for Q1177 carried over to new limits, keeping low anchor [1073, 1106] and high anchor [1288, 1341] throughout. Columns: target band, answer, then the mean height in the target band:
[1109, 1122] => 1.4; 8.15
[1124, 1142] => 2.0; 8.22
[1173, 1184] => 3.9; 6.21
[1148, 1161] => 3.1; 7.17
